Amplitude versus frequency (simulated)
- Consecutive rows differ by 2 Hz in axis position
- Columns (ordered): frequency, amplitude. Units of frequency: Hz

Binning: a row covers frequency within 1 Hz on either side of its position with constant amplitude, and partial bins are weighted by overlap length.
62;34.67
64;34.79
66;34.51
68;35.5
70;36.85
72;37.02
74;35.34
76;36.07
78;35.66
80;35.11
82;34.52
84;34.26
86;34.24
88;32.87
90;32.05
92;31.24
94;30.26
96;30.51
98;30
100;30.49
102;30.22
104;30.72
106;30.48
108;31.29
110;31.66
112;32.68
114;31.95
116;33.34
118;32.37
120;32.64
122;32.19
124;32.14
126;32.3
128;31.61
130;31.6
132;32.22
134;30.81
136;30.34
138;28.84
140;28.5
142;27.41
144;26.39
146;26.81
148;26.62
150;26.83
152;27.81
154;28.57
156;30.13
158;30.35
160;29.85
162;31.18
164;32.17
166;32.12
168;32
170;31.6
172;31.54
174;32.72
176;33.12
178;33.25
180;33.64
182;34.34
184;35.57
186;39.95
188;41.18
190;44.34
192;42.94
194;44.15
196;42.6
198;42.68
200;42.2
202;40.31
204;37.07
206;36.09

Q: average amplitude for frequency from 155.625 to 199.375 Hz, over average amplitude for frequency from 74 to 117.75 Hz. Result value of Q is 1.1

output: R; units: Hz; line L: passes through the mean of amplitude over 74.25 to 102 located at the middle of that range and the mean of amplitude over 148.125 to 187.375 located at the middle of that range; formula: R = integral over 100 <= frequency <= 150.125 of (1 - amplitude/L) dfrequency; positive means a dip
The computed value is 2.9 Hz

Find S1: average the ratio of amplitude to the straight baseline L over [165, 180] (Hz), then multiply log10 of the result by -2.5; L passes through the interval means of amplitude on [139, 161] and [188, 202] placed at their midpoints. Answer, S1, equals 0.10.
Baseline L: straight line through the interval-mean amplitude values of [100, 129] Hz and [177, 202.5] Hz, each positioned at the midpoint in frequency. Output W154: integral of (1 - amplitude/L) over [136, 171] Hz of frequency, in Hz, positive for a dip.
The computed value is 6.5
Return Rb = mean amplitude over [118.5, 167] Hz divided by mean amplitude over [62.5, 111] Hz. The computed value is 0.90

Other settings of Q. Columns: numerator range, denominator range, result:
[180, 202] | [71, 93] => 1.18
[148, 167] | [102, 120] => 0.94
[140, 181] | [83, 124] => 0.95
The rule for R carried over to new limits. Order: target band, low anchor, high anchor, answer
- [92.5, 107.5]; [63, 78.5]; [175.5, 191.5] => 2.36 Hz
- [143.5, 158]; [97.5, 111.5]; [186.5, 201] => 3.60 Hz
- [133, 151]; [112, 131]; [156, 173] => 2.12 Hz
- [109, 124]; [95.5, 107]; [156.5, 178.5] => -0.82 Hz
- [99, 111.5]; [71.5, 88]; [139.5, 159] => 0.60 Hz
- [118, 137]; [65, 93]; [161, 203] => 2.07 Hz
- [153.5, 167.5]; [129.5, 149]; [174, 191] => 0.85 Hz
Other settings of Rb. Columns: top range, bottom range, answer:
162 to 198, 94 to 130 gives 1.15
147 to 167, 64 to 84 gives 0.83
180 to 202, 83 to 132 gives 1.28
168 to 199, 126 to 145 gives 1.25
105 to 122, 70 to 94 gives 0.93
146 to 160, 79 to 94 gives 0.85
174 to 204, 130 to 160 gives 1.35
